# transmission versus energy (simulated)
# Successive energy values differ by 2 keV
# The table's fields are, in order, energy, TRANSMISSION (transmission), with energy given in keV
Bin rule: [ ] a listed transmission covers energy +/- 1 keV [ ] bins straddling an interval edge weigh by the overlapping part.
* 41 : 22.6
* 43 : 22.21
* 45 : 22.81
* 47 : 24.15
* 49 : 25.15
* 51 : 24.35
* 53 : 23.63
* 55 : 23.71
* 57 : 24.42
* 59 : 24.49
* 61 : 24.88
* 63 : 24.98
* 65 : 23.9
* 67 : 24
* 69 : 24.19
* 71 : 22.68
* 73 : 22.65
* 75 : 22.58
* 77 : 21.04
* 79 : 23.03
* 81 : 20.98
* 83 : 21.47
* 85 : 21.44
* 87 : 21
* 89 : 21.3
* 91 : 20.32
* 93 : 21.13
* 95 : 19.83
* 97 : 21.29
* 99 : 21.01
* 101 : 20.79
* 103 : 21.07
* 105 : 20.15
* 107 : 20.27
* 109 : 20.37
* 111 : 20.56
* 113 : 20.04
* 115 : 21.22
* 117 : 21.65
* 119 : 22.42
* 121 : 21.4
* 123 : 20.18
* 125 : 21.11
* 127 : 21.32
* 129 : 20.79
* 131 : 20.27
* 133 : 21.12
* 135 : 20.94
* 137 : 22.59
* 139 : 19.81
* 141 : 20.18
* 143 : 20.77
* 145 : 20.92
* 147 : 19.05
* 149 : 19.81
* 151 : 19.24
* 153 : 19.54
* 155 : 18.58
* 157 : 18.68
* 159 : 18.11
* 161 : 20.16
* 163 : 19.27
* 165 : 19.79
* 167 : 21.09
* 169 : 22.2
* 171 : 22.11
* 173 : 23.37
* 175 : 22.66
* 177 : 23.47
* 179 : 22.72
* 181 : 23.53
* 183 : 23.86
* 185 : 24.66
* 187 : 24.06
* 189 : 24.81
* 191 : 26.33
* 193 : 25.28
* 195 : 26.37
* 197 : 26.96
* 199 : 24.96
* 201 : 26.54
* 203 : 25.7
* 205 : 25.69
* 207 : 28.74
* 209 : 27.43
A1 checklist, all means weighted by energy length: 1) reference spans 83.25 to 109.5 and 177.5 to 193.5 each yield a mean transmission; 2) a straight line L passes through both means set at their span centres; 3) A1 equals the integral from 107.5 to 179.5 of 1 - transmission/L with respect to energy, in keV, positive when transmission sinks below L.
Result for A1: 6.0 keV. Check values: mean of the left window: 20.8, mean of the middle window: 20.7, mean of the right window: 24.3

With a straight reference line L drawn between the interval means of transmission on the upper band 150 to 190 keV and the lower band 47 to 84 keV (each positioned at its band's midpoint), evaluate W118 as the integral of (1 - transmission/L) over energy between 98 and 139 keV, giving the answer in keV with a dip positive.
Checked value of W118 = 2.88 keV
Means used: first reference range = 23.5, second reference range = 21.6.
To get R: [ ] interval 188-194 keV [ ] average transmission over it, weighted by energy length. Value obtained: 25.5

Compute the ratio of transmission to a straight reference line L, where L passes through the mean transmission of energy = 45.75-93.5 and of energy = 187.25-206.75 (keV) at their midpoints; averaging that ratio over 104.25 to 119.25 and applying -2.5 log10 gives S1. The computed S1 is 0.16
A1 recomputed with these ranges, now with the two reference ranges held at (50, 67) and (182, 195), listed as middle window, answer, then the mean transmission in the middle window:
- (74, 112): 5.3 keV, 21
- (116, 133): 2.4 keV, 21.1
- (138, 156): 3.6 keV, 19.8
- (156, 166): 2.3 keV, 19.2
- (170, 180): 0.8 keV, 22.9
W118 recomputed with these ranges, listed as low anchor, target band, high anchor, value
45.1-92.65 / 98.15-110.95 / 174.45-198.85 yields 1.58 keV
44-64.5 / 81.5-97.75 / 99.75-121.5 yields 0.86 keV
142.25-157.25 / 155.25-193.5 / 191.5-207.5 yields 1.01 keV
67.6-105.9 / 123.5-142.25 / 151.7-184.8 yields 0.42 keV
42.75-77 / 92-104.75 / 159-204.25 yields 1.55 keV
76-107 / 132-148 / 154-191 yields 0.68 keV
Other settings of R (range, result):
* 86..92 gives 20.9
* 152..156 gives 19.1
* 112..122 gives 21.3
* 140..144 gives 20.5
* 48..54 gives 24.4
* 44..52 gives 24.1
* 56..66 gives 24.5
